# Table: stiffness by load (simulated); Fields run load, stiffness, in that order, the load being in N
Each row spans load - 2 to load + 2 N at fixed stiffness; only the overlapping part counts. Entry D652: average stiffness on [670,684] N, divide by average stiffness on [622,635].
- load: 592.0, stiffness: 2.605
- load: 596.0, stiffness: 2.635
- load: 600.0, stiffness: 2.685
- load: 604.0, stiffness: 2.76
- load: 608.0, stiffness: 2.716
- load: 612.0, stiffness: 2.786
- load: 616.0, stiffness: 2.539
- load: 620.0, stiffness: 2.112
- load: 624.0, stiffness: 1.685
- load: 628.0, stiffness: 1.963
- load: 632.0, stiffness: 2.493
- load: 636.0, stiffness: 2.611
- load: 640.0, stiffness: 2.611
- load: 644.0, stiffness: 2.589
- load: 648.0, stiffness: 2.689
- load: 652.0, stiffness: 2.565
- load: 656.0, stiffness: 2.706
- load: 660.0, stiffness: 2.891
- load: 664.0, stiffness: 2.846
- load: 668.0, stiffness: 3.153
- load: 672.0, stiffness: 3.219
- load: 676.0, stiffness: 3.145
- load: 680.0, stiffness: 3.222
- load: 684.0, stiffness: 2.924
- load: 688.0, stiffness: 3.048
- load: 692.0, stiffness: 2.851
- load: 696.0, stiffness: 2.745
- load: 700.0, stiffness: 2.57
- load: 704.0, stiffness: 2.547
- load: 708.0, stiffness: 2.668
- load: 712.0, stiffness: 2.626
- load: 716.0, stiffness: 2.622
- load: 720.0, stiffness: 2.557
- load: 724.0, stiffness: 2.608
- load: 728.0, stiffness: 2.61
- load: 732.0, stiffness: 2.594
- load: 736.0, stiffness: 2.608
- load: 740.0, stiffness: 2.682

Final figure 1.51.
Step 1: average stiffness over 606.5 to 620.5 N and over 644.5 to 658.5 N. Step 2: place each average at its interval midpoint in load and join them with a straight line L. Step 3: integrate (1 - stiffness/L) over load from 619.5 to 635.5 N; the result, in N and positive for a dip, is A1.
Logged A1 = 3.1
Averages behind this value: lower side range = 2.58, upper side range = 2.65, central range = 2.11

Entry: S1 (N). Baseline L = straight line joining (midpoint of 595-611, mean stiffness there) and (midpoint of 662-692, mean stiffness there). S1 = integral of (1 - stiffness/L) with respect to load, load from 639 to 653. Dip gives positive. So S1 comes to 1.4 N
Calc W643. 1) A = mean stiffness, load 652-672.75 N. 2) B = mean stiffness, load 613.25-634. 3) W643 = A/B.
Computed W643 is 1.3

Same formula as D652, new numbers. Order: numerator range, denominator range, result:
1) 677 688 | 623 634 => 1.48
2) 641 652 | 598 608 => 0.96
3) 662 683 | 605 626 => 1.30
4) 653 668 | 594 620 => 1.08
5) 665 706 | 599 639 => 1.21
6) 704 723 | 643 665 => 0.96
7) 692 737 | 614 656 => 1.09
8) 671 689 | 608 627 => 1.35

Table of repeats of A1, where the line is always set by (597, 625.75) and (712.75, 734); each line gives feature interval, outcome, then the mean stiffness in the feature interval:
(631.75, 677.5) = -4.93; 2.8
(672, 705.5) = -4.50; 2.91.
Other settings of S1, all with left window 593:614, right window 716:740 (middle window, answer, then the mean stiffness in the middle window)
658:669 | -1.2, 2.95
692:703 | -0.2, 2.68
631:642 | 0.4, 2.58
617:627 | 2.7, 1.97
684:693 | -1.1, 2.95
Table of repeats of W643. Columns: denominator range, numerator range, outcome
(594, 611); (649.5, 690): 1.10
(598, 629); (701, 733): 1.08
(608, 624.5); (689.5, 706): 1.13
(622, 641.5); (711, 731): 1.15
